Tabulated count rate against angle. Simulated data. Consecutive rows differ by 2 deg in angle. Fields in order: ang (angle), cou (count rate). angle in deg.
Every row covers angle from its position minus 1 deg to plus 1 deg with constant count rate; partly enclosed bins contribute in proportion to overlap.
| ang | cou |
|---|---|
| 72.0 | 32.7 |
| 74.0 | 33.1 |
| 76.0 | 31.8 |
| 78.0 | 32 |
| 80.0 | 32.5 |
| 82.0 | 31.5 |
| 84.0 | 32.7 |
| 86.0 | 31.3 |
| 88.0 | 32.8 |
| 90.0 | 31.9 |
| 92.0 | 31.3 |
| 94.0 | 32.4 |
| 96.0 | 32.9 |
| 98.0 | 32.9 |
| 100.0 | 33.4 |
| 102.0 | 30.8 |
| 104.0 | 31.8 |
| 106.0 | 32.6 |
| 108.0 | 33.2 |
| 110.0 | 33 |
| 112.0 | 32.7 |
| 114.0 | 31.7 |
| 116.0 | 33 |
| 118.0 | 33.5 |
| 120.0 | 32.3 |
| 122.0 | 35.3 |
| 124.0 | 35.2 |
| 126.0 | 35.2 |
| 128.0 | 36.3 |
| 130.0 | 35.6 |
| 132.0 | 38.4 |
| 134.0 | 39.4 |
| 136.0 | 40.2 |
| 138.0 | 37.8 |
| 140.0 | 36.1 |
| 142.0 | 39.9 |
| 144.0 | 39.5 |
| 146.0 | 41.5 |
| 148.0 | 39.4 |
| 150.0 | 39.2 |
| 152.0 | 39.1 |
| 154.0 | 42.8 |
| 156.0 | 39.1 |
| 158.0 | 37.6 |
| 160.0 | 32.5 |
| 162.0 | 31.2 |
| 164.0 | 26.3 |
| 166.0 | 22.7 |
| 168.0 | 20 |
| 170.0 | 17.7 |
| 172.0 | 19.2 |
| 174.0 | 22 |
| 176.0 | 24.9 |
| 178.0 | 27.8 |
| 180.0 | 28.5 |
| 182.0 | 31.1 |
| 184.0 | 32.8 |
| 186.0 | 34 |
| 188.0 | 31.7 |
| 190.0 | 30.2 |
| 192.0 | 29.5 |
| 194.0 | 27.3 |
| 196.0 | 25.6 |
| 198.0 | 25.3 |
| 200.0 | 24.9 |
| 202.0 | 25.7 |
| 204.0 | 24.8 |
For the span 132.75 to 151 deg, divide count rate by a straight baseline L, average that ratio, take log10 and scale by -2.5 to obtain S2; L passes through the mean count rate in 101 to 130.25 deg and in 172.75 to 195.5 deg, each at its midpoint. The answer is -0.23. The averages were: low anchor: 33.4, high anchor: 28.9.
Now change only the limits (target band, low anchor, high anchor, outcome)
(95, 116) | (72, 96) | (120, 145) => 0.06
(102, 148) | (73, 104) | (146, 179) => -0.14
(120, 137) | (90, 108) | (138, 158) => 0.00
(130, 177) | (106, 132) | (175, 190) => -0.04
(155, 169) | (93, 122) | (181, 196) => 0.05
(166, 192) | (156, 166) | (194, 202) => 0.07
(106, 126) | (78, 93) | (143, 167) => 0.01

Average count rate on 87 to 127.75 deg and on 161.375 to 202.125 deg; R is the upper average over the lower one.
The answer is 0.8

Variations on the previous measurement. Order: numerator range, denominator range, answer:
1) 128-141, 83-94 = 1.18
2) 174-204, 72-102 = 0.87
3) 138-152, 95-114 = 1.20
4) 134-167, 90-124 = 1.12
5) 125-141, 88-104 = 1.16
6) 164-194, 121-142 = 0.72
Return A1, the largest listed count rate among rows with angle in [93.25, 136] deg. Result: 40.2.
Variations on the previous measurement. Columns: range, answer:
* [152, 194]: 42.8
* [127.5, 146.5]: 41.5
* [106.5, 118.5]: 33.5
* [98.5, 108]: 33.4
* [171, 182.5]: 31.1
